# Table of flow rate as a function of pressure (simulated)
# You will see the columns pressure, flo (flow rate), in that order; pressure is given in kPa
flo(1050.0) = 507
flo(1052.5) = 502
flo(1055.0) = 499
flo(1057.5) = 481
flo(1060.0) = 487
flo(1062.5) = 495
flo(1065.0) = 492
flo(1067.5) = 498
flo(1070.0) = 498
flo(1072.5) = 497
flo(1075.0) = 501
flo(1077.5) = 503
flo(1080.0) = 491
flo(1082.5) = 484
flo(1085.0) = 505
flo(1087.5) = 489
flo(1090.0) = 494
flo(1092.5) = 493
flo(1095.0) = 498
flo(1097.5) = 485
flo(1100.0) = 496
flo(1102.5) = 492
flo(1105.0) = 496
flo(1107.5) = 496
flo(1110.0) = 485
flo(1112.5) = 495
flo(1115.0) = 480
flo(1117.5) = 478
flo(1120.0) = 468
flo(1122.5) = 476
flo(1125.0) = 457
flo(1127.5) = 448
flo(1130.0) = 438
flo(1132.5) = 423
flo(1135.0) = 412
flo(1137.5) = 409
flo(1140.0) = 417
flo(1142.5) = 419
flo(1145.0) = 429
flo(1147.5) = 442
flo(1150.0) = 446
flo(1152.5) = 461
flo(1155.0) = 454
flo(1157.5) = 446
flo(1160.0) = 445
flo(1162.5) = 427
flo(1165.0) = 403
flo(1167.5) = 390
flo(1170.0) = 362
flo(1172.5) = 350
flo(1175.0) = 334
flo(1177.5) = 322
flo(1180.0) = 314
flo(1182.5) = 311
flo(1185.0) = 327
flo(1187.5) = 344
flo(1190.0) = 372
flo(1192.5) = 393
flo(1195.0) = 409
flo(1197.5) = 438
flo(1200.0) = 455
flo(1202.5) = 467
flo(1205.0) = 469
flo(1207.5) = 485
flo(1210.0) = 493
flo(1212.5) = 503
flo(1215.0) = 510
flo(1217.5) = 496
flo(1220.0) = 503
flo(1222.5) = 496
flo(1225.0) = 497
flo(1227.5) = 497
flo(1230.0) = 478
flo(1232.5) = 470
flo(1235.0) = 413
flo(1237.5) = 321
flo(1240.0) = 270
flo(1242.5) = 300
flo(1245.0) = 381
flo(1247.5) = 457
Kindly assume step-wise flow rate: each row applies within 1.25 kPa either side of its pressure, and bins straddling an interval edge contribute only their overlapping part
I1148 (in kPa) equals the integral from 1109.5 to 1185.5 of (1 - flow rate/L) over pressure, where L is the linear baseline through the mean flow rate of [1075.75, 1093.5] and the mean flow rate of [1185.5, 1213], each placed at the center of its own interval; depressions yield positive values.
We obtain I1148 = 7.2 kPa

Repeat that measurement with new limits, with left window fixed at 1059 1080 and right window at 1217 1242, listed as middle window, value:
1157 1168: 0.95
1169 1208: 6.01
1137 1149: 1.15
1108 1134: 0.68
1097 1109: -0.23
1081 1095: -0.11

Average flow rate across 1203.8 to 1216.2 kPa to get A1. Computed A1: 492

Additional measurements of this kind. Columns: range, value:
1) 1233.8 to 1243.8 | 326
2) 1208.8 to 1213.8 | 498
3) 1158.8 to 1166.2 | 425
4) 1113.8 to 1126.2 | 472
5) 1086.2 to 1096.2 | 494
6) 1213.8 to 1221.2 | 503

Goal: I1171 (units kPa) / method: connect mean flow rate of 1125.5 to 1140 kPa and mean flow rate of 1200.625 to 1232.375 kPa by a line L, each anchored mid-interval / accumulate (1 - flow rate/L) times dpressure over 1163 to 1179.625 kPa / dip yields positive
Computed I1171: 3.5 kPa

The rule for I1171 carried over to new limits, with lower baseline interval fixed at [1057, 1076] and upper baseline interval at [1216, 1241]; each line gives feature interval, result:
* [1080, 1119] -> -0.5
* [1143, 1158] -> 0.8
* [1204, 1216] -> -1.1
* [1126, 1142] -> 1.7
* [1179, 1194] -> 3.7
